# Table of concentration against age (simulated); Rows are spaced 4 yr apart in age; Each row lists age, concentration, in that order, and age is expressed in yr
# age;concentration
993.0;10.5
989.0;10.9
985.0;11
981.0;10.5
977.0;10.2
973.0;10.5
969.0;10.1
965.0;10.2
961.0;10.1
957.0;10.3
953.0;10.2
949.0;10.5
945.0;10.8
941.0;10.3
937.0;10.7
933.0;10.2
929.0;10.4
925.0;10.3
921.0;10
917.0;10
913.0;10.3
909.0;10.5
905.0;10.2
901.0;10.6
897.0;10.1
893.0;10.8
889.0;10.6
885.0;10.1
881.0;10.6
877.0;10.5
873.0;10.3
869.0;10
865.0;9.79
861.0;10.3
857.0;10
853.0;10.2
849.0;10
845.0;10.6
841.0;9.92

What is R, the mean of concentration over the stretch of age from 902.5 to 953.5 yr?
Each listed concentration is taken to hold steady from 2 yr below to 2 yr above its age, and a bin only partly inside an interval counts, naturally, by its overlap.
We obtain 10.3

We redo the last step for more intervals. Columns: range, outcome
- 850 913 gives 10.3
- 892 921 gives 10.3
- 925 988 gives 10.4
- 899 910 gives 10.4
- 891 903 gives 10.5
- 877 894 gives 10.5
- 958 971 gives 10.1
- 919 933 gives 10.2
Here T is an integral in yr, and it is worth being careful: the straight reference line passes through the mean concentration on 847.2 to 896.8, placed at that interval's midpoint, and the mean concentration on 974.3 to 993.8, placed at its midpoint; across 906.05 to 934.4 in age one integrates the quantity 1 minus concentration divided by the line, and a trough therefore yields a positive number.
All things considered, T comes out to 0.5 yr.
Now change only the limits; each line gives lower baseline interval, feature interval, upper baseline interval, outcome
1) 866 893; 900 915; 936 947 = 0.1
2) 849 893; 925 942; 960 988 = -0.1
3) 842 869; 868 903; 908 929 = -0.8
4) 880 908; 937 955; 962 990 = -0.1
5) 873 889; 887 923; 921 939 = 0.1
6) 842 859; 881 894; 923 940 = -0.3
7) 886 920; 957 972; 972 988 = 0.5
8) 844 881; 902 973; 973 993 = 1.0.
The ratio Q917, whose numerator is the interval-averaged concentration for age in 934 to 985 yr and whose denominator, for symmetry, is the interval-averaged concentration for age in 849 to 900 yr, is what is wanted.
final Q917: 1.0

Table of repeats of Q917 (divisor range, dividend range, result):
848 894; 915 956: 1.01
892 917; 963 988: 1.01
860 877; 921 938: 1.02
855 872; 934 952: 1.05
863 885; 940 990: 1.02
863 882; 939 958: 1.02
